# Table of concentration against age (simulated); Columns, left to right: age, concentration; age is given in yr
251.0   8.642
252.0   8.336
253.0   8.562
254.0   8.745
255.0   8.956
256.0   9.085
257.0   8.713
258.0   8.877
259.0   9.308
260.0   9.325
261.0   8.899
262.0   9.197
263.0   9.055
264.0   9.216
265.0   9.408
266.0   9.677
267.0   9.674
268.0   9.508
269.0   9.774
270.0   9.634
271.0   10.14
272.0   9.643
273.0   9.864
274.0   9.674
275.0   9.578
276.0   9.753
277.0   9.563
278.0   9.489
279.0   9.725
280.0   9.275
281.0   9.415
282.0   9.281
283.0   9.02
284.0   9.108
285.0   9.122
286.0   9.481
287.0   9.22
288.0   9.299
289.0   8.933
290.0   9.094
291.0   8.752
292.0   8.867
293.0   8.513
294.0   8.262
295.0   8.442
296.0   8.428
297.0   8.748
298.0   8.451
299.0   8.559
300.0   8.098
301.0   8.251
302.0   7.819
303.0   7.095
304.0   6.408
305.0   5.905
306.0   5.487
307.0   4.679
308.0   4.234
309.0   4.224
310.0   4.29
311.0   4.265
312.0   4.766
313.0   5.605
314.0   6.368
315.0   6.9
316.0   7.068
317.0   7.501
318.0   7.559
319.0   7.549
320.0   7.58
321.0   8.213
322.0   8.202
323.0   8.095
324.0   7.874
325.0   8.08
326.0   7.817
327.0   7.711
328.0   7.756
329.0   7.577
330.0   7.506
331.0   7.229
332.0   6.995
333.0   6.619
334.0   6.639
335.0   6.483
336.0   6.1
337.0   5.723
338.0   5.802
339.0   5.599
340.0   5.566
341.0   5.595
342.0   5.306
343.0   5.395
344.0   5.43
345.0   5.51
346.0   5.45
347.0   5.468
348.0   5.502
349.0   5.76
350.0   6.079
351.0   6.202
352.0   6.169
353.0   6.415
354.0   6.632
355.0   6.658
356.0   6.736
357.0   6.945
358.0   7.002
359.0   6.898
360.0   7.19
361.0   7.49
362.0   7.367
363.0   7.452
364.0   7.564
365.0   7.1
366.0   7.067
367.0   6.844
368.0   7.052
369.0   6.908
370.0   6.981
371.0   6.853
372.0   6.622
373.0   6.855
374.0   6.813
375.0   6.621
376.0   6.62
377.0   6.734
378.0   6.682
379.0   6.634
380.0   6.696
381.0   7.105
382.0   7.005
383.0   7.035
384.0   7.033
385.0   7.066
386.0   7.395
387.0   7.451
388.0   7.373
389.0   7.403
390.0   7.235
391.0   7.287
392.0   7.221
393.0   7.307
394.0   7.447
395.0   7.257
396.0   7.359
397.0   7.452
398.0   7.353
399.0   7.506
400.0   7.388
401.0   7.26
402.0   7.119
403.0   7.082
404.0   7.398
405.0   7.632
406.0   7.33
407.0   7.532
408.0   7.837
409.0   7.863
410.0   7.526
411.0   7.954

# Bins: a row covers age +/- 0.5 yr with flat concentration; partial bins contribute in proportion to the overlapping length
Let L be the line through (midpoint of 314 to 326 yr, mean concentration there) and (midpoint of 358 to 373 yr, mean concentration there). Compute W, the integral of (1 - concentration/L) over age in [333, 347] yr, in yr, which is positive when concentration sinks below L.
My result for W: 3.1 yr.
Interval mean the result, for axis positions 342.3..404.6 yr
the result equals 6.85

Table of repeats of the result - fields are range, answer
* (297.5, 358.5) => 6.53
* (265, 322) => 8.12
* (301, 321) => 6.18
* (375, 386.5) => 6.9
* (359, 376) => 7.03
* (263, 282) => 9.59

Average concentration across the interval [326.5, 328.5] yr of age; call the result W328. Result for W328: 7.73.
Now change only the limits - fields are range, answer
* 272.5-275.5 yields 9.71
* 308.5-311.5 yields 4.26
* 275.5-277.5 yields 9.66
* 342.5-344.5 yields 5.41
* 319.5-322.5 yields 8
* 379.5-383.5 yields 6.96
